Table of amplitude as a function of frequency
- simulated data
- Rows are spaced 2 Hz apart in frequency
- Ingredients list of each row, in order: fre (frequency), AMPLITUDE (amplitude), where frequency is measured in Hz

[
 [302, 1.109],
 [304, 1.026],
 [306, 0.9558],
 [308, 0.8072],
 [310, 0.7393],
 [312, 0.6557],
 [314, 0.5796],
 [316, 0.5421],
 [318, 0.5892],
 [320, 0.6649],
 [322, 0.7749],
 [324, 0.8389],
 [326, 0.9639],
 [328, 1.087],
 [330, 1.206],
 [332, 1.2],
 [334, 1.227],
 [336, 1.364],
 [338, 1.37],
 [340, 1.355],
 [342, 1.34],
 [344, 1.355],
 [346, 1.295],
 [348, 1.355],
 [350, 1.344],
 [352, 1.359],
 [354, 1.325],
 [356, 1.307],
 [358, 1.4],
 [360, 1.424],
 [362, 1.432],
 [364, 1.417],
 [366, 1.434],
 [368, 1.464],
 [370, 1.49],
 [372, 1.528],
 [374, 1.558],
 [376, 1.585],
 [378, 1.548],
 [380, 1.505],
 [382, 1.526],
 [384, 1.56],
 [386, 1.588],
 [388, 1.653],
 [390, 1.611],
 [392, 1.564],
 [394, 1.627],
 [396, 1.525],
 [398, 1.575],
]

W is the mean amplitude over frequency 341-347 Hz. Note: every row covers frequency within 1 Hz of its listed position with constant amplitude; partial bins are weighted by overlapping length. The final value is 1.33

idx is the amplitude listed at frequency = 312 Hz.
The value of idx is 0.6557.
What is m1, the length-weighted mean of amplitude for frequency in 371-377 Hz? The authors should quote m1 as 1.56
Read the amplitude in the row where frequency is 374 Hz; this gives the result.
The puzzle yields 1.558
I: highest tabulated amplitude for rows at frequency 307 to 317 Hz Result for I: 0.8072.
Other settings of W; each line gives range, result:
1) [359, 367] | 1.43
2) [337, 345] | 1.35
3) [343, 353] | 1.34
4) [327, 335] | 1.18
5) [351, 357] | 1.33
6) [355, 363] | 1.39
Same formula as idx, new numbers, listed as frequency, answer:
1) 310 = 0.7393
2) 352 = 1.359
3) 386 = 1.588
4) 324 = 0.8389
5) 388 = 1.653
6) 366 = 1.434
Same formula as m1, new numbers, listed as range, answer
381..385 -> 1.54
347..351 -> 1.35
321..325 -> 0.807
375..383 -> 1.54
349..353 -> 1.35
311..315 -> 0.618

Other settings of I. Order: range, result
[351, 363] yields 1.432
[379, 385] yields 1.56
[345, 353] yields 1.359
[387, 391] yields 1.653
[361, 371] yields 1.49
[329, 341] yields 1.37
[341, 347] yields 1.355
